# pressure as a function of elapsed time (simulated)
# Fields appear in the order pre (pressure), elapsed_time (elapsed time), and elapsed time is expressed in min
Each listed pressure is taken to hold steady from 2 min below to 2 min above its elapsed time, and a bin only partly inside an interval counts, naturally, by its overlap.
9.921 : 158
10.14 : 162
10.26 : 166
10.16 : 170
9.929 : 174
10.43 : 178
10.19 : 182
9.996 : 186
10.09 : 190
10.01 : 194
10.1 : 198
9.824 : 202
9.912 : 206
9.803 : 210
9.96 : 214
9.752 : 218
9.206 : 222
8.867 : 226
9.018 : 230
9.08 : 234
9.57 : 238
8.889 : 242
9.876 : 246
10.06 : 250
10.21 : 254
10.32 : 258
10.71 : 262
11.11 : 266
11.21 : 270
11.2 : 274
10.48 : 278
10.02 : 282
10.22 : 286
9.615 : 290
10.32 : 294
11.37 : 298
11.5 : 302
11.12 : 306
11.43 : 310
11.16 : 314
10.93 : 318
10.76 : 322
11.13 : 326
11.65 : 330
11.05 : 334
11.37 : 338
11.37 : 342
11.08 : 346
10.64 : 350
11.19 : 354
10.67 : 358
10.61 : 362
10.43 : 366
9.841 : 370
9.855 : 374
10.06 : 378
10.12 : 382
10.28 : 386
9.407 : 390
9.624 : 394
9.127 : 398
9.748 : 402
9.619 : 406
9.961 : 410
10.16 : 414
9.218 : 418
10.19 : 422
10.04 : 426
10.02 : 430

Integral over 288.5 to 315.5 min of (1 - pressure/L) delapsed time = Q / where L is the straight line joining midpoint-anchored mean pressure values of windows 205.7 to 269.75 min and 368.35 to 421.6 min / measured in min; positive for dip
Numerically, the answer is -3.2 min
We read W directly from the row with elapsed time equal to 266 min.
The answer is 11.11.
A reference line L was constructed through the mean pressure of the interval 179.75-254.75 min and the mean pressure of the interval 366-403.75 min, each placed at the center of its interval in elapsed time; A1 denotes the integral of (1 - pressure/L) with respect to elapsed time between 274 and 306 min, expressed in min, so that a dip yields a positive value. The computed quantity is -2.7 min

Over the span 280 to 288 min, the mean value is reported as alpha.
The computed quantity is 10.1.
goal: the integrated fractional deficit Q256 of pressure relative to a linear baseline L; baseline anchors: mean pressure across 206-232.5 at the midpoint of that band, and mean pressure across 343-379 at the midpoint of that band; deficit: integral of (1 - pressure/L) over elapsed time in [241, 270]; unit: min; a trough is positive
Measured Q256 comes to -1.6 min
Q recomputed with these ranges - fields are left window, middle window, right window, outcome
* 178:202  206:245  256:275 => 4.0 min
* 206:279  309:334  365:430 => -3.2 min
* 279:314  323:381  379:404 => -3.6 min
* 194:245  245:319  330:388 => -4.8 min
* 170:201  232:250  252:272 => 1.9 min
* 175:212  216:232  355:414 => 1.3 min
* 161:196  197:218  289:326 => 0.9 min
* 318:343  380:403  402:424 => 1.0 min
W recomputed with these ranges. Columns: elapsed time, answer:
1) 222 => 9.206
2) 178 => 10.43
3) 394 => 9.624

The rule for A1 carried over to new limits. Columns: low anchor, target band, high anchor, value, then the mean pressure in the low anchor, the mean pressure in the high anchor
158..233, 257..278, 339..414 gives -1.9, 9.86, 10.2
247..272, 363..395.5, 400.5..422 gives -0.1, 10.6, 9.78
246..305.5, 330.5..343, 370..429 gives -1.3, 10.6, 9.82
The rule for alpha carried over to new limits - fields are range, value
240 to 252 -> 9.61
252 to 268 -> 10.6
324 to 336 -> 11.3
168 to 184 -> 10.2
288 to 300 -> 10.4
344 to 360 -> 10.9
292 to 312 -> 11.1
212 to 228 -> 9.45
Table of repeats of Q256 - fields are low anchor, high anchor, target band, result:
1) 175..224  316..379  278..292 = 0.5 min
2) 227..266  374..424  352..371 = -1.5 min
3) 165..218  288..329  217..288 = 3.6 min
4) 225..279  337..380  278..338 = -3.0 min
